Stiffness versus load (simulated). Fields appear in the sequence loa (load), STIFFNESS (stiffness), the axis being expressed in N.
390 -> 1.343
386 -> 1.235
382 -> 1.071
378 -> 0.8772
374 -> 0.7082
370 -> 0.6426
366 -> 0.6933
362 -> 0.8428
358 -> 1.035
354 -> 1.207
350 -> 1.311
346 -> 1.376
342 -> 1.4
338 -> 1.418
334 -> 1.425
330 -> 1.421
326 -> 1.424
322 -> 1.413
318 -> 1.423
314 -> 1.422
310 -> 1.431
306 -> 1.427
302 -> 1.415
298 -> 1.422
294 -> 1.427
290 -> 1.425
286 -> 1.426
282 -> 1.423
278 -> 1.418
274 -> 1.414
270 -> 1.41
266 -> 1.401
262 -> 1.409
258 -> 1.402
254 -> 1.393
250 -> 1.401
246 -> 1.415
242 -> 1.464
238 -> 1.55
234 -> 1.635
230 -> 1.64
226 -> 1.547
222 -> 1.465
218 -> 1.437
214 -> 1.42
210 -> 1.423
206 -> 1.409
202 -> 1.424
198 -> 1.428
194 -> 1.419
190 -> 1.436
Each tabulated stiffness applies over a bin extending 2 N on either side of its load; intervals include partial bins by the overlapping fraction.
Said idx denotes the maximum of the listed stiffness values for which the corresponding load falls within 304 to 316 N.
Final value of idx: 1.431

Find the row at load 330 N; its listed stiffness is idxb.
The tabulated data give 1.421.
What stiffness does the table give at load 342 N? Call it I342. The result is 1.4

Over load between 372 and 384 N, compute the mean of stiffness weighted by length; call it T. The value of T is 0.885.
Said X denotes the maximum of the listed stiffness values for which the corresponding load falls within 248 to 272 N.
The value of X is 1.41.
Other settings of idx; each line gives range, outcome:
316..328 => 1.424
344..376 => 1.376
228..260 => 1.64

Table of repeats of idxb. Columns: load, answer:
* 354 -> 1.207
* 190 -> 1.436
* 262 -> 1.409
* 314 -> 1.422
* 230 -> 1.64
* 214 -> 1.42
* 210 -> 1.423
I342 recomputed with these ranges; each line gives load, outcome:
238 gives 1.55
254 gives 1.393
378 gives 0.8772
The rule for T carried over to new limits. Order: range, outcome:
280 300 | 1.42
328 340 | 1.42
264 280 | 1.41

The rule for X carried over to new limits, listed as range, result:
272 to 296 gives 1.427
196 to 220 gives 1.437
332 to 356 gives 1.425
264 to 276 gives 1.414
